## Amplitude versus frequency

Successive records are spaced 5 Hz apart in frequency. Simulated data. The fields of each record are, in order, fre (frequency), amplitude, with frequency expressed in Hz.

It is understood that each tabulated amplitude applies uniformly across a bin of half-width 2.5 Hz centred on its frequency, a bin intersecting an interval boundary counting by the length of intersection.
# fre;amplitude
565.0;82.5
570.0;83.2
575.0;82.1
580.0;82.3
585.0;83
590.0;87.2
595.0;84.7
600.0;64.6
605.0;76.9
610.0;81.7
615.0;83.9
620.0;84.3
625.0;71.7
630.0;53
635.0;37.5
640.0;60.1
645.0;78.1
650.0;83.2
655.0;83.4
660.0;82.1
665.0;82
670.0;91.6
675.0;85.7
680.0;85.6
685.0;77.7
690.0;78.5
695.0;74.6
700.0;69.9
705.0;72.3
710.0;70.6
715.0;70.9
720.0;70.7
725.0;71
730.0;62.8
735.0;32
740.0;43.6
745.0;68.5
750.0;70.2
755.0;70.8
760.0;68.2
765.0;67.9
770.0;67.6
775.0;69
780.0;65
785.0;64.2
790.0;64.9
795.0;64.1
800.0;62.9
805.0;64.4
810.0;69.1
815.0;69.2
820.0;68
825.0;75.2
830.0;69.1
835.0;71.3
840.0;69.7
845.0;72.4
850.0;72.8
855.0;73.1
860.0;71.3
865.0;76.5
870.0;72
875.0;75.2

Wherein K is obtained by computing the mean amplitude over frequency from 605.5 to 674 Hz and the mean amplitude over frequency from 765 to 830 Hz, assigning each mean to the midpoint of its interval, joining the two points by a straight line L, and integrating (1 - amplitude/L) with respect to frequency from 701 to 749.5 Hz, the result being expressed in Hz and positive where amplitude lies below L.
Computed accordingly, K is 5.3 Hz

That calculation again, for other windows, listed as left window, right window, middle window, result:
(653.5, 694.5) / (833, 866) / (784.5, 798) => 2.0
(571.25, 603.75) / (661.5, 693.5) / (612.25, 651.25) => 6.3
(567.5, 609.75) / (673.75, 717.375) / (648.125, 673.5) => -2.3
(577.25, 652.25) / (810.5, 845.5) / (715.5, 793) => 8.4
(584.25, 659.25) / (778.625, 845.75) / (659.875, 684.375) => -4.3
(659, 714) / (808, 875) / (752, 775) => 2.0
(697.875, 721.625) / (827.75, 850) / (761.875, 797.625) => 2.4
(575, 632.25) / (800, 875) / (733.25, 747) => 4.8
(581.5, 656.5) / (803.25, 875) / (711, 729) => 0.7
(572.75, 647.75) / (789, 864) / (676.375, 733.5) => -0.5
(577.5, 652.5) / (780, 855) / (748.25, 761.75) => 0.1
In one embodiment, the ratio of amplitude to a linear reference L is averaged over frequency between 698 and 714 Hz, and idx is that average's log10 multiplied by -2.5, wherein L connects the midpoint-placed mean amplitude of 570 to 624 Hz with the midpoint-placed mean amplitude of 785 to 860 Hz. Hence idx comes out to 0.06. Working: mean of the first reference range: 80.9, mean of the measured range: 71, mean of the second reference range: 68.9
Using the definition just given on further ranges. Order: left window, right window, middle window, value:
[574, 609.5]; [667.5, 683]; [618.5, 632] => 0.197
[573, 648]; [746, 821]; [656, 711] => -0.120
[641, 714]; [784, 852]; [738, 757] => 0.160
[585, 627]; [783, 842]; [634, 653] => 0.151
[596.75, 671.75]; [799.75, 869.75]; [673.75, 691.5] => -0.118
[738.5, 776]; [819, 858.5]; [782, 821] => 0.054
